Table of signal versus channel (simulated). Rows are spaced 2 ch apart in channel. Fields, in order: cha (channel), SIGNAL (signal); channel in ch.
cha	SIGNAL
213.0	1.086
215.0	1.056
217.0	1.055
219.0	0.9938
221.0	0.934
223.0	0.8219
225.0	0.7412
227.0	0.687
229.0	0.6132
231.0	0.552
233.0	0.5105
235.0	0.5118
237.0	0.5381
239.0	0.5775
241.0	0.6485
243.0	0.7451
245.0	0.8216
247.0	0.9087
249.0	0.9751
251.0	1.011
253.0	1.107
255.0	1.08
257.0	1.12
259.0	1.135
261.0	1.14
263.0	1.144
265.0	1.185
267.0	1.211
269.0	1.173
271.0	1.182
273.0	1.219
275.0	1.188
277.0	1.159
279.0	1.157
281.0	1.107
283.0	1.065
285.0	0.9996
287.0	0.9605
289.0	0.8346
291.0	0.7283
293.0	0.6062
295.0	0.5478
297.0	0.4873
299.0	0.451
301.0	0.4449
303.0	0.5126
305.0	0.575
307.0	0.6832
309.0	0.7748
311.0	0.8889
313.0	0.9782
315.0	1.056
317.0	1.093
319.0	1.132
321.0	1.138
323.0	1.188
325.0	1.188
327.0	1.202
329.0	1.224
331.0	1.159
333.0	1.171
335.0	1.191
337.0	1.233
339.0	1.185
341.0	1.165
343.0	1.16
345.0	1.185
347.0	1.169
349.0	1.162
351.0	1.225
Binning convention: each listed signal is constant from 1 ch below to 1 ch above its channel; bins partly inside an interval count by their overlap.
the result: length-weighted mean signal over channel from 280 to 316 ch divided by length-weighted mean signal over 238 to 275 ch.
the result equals 0.7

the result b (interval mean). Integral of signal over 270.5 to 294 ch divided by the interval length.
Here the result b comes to 1.01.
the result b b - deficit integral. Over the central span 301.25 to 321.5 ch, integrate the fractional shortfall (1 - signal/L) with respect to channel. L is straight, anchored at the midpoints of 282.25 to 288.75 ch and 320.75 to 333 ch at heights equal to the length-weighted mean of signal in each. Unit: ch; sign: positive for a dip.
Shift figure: 4.7 ch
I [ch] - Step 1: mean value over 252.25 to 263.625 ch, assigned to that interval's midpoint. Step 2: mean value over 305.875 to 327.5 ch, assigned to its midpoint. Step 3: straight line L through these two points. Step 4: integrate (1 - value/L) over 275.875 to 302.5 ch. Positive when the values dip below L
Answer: 6.58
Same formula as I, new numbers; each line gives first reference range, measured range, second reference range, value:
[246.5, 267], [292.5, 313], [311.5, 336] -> 9.3 ch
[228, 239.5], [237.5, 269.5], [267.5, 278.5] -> -4.2 ch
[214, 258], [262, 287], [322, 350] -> -4.8 ch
